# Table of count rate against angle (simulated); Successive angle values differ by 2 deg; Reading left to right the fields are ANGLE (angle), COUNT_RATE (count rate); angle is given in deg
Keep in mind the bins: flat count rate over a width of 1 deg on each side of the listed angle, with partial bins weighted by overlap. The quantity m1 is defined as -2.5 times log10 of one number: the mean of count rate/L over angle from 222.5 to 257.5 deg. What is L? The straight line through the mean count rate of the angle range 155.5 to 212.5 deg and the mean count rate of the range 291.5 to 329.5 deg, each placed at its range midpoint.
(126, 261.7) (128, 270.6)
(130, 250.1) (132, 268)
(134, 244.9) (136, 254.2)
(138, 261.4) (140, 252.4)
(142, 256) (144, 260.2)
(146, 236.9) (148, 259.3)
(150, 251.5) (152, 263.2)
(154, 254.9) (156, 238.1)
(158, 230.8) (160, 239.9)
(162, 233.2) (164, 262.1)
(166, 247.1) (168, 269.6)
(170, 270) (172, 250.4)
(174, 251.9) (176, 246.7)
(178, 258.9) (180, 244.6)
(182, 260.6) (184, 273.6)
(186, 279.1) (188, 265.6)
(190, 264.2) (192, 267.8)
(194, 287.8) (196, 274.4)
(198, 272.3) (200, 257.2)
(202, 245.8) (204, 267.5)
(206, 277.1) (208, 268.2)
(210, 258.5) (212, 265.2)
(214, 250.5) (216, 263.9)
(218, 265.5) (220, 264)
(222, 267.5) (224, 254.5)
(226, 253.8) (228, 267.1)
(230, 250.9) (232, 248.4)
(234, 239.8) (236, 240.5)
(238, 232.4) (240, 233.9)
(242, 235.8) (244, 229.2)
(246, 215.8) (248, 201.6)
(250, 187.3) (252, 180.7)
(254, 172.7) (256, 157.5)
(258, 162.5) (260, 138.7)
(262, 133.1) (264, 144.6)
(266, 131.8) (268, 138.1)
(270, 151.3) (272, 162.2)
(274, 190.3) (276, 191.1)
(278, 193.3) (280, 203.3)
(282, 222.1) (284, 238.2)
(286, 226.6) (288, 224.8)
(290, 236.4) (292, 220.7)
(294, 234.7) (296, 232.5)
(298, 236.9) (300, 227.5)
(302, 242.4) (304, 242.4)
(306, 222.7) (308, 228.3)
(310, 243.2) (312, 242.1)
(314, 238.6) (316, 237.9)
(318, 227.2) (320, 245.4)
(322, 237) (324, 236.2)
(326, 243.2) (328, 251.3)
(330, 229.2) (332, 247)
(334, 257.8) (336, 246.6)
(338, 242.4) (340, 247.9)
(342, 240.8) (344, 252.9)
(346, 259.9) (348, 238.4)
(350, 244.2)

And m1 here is 0.12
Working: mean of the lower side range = 260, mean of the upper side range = 236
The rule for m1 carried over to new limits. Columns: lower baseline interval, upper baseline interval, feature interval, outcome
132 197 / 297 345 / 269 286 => 0.24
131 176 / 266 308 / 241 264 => 0.22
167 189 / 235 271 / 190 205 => -0.11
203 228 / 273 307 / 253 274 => 0.49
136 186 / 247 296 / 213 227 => -0.19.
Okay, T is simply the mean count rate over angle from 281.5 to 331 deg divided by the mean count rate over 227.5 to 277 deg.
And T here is 1.22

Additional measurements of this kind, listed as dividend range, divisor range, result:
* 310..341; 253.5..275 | 1.59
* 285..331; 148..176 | 0.94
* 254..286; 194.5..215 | 0.65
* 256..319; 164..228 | 0.78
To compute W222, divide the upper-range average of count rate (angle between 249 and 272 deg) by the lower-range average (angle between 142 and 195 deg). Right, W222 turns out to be 0.60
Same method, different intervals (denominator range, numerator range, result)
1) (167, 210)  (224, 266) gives 0.78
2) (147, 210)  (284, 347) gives 0.92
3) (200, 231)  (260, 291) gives 0.71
